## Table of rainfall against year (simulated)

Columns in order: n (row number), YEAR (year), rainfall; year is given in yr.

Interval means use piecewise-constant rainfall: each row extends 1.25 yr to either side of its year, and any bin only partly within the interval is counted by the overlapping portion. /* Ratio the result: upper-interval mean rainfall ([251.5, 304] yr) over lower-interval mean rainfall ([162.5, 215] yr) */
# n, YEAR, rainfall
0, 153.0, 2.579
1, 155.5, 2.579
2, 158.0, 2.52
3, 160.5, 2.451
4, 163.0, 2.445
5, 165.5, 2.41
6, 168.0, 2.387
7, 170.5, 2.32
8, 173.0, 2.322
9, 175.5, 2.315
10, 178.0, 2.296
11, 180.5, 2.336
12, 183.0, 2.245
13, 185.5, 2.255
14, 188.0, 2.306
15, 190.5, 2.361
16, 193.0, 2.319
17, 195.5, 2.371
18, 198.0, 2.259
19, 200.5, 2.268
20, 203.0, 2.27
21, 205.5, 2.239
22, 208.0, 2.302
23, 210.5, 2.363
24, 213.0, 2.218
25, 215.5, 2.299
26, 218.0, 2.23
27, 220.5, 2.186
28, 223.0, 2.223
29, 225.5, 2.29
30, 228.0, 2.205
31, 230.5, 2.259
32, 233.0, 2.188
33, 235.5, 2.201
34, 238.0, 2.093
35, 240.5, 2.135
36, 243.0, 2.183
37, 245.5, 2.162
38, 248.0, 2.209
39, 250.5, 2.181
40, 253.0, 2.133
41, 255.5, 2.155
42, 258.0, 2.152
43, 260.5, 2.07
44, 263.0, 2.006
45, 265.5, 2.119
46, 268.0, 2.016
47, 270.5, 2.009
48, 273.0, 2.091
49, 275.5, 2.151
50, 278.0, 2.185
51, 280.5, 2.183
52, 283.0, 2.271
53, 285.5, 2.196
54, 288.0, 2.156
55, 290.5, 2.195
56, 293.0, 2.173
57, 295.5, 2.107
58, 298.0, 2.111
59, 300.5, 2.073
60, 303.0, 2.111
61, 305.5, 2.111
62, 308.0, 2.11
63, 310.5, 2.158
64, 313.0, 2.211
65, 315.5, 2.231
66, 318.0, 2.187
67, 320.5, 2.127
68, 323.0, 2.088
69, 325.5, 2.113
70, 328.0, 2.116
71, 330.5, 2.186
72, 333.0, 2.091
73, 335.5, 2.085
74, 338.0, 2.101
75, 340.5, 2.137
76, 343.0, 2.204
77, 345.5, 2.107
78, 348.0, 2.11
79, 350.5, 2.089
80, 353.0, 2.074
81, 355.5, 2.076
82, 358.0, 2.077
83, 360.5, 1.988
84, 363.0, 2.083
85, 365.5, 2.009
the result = 0.9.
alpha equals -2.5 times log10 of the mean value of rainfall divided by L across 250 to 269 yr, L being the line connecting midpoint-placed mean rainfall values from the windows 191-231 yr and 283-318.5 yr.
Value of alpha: 0.05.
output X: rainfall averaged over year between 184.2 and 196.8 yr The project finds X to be 2.32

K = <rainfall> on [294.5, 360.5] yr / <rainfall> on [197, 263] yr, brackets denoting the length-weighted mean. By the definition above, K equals 0.96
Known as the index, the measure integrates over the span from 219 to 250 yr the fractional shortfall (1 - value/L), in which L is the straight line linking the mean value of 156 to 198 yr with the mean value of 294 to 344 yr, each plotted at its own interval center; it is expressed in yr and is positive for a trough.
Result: 1.0 yr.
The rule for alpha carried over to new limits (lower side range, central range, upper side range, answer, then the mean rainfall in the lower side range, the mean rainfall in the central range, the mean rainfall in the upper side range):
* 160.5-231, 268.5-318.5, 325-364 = 0.01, 2.3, 2.15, 2.1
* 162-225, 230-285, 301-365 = 0.04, 2.3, 2.14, 2.12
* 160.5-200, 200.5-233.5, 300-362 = 0.01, 2.33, 2.25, 2.12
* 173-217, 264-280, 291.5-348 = 0.05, 2.3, 2.1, 2.13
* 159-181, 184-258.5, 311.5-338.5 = 0.03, 2.37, 2.23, 2.14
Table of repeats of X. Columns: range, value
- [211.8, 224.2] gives 2.23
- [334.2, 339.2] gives 2.09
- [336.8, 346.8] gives 2.14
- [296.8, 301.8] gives 2.09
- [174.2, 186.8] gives 2.29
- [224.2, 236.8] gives 2.23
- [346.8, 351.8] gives 2.1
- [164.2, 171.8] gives 2.37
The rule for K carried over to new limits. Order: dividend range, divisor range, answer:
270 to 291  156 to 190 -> 0.92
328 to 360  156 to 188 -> 0.89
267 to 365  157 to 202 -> 0.91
